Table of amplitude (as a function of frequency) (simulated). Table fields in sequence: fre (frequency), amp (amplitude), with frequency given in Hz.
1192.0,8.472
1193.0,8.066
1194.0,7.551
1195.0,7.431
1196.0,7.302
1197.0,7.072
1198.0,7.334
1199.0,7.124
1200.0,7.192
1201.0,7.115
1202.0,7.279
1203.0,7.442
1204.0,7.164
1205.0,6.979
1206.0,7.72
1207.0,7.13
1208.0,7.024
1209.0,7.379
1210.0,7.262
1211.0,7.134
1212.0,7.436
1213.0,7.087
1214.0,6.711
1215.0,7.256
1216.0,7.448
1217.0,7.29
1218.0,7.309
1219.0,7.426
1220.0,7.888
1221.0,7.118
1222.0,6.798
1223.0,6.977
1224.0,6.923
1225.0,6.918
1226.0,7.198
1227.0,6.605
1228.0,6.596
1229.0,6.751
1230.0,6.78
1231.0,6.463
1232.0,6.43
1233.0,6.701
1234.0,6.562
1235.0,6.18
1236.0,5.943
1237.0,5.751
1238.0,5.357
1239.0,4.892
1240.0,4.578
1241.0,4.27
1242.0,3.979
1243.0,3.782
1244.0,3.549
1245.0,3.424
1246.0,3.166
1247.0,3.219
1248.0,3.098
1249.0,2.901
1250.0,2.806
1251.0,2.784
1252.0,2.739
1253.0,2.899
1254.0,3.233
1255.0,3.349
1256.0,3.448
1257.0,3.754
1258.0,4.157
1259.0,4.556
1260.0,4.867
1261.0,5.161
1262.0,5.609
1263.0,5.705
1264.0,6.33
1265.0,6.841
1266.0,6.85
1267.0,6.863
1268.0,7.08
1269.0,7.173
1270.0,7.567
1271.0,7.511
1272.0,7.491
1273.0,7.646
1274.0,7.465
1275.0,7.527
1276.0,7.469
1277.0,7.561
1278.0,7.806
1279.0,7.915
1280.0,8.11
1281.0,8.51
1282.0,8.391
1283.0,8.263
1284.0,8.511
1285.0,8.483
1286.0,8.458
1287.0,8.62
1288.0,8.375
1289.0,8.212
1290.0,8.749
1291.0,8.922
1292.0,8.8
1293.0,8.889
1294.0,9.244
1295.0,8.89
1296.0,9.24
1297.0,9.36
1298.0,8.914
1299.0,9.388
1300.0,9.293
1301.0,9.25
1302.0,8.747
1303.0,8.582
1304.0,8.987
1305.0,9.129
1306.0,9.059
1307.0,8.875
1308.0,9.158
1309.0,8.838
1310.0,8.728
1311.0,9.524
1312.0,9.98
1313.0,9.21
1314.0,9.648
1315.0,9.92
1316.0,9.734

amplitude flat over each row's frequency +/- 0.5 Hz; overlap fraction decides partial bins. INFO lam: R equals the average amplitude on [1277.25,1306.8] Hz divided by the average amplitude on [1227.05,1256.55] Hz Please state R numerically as 1.91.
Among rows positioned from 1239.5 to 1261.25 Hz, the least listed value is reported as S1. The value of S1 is 2.739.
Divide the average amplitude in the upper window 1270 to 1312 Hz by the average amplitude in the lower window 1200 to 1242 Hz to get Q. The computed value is 1.27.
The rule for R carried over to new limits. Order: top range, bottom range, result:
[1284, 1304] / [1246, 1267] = 2.08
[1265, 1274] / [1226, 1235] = 1.10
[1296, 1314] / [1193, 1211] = 1.25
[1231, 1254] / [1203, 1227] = 0.60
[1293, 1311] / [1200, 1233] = 1.28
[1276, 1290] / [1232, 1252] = 1.88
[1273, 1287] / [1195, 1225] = 1.11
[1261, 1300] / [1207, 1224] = 1.10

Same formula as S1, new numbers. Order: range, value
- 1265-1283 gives 6.841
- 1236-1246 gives 3.166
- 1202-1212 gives 6.979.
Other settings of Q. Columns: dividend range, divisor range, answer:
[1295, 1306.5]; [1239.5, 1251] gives 2.60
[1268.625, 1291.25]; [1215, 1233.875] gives 1.15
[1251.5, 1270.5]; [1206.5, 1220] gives 0.71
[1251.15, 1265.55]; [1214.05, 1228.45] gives 0.62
